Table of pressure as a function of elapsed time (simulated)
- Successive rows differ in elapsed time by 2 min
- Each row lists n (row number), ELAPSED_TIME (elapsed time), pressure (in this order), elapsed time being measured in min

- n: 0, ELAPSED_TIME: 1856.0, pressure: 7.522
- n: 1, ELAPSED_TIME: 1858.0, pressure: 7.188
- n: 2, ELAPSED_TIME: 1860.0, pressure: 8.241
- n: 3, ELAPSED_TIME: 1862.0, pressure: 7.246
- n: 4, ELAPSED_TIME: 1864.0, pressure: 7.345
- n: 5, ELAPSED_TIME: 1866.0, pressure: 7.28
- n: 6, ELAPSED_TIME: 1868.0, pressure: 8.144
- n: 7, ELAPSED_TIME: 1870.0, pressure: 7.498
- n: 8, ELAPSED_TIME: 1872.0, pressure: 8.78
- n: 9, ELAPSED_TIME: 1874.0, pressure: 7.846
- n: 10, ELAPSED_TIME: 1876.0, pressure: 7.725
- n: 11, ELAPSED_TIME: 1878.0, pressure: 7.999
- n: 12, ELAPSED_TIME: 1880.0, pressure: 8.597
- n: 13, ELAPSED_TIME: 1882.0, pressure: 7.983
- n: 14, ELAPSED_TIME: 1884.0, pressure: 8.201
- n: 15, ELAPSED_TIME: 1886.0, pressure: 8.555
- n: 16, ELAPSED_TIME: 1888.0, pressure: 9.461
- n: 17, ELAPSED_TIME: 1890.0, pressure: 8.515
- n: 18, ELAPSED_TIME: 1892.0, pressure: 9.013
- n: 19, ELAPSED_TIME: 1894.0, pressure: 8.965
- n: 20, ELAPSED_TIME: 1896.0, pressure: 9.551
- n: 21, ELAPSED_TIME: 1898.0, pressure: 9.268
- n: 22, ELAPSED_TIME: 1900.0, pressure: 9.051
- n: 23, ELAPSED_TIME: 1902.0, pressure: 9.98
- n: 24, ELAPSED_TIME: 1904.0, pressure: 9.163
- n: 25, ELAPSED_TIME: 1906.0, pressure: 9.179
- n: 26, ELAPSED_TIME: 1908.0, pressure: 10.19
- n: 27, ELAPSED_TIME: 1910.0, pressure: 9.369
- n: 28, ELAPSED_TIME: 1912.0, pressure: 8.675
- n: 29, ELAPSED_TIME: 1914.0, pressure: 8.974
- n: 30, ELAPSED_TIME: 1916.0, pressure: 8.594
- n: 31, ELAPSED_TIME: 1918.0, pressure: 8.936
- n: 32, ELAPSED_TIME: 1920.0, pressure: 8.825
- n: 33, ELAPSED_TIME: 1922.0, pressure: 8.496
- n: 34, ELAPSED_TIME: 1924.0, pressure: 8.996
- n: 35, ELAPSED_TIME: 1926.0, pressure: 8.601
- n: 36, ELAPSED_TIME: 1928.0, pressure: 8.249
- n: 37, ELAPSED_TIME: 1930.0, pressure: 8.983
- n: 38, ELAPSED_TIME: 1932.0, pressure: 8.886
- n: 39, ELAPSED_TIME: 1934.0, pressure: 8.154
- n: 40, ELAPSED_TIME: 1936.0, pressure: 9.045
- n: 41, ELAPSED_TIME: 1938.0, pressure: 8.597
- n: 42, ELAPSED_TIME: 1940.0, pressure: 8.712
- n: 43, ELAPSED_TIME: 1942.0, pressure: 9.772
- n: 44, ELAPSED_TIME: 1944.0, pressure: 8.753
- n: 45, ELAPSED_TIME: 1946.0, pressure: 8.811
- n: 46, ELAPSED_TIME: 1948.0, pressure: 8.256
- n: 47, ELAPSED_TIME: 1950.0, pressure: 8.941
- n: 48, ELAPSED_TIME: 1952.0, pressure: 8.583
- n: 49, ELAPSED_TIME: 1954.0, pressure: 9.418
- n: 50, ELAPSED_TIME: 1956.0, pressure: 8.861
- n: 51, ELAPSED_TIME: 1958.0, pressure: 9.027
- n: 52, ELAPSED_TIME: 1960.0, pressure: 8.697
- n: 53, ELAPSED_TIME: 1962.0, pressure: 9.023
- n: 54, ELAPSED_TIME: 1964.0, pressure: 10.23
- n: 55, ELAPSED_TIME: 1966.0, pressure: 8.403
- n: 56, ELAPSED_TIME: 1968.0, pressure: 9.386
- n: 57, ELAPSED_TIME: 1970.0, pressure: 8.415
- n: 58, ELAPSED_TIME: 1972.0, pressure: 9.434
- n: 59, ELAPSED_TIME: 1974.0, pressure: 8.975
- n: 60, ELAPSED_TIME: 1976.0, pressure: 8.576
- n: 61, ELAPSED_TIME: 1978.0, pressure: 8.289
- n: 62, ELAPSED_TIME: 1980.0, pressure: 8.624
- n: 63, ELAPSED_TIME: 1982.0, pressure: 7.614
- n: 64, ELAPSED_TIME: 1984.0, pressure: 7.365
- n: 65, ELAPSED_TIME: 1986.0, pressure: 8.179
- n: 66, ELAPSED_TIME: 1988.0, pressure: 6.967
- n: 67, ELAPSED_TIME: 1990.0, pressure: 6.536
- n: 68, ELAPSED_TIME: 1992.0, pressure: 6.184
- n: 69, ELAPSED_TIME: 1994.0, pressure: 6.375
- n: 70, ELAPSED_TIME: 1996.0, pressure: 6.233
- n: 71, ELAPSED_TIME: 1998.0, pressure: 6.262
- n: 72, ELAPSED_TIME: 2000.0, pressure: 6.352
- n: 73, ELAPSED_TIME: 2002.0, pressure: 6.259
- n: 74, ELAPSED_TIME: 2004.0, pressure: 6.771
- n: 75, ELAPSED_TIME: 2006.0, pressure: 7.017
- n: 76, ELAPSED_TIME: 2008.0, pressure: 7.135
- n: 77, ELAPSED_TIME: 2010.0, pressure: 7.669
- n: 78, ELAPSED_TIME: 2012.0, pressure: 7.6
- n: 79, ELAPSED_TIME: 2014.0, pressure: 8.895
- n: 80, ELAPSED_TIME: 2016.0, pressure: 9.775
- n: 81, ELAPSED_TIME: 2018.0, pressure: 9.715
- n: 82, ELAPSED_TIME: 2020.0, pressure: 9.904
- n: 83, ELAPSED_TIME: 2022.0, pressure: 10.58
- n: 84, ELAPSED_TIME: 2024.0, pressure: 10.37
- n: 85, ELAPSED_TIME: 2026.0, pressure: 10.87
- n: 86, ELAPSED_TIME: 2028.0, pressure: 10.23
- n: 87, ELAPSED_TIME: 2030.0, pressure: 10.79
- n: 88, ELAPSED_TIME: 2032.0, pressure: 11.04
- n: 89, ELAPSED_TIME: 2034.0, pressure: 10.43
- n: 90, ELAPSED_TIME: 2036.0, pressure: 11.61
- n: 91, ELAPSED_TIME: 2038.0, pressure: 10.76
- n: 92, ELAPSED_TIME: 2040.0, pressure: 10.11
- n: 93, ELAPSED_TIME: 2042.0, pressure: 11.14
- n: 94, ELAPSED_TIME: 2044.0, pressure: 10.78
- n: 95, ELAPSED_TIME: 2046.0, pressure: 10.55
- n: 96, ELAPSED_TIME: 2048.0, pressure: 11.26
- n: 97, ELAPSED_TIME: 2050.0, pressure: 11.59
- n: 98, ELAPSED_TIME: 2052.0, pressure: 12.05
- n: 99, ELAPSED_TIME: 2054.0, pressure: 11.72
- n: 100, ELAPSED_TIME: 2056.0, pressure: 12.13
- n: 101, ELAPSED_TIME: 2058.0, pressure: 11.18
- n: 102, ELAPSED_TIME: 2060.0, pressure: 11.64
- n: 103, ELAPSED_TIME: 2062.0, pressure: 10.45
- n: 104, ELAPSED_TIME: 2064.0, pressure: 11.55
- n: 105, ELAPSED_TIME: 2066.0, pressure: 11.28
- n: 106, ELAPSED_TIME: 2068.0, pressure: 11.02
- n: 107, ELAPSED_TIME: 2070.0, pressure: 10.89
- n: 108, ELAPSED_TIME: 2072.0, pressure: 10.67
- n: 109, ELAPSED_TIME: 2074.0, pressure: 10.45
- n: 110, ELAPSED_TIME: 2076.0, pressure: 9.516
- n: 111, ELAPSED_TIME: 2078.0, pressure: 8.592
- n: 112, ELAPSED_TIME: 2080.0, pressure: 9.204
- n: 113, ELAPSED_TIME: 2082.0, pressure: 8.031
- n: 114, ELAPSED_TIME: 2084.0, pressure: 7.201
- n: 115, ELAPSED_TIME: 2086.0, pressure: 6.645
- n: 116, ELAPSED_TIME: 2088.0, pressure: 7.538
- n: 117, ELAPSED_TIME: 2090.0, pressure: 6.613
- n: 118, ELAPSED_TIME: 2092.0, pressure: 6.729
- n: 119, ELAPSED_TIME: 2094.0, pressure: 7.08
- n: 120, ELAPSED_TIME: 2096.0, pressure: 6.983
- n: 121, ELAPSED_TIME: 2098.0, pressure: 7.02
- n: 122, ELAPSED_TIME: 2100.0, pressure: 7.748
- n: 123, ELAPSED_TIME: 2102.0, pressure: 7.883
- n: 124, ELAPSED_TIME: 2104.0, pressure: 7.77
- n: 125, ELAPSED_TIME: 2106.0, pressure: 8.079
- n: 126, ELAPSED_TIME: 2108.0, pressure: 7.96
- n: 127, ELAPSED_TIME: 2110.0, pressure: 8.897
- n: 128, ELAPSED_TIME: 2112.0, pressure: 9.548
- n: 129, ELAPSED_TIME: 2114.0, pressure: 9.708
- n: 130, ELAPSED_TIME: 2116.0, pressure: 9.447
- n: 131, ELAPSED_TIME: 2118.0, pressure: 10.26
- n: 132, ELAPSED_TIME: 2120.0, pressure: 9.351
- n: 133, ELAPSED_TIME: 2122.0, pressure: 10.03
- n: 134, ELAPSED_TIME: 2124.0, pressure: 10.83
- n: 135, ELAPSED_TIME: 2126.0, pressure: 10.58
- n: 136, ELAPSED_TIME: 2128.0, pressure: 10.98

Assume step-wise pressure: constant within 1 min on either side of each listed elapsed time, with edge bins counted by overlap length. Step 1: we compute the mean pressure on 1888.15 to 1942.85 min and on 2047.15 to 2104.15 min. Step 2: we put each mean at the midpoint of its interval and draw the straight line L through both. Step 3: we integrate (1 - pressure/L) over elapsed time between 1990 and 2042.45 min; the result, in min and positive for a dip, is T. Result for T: 2.75 min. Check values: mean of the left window 9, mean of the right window 9.41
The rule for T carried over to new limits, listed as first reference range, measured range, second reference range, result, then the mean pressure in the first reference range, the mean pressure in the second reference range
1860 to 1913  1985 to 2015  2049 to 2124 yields 6.8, 8.59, 9.33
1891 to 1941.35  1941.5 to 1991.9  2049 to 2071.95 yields 6.4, 8.98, 11.4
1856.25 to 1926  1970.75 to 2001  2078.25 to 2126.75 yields 3.6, 8.57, 8.37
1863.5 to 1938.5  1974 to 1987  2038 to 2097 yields 1.5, 8.68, 9.83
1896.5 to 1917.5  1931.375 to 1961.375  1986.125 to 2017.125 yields -1.7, 9.24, 7.11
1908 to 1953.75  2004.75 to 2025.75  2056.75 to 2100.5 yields 0.1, 8.82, 9.03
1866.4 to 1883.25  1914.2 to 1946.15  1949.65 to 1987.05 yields -1.2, 8.05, 8.73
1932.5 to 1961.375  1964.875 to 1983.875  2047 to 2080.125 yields 1.5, 8.83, 10.9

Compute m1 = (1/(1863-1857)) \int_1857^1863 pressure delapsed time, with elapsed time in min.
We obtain 7.56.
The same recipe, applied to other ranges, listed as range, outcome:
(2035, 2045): 10.9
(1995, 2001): 6.28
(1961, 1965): 9.63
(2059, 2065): 11.2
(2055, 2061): 11.7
